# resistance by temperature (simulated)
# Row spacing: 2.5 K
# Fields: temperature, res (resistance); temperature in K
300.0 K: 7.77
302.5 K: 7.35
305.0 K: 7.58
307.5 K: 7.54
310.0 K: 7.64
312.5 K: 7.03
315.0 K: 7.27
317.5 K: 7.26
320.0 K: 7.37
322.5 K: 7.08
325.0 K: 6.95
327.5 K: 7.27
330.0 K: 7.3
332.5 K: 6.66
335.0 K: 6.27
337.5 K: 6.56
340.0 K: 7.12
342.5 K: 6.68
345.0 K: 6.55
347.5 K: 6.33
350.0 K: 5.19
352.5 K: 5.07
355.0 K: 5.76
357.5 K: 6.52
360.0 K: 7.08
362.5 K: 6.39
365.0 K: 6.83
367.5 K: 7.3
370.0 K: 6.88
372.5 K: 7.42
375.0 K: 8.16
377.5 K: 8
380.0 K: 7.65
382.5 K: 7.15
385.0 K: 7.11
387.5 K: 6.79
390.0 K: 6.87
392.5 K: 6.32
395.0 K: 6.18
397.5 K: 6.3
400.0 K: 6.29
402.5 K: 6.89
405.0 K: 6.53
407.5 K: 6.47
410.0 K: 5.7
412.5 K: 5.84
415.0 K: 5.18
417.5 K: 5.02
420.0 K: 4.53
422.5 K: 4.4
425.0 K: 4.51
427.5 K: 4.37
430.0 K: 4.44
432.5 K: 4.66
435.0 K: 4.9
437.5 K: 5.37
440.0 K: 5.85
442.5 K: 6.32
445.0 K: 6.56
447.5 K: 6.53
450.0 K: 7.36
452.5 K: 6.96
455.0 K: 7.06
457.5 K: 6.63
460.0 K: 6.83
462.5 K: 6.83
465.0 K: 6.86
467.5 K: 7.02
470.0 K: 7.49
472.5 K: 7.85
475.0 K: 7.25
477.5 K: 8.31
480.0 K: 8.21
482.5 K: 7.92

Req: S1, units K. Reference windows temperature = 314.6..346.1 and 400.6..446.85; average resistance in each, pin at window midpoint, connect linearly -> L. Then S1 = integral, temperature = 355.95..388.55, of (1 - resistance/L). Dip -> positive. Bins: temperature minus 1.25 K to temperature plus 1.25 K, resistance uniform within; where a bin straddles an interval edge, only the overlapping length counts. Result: -4.7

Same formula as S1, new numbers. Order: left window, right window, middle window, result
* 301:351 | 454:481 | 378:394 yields 0.20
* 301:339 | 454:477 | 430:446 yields 3.66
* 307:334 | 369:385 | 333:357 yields 3.72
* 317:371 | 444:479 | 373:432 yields 6.48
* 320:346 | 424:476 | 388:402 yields 0.25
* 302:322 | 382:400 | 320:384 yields 1.52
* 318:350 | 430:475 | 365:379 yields -1.66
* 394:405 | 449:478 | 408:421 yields 2.49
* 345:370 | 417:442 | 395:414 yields -3.22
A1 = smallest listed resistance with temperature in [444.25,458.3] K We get 6.53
